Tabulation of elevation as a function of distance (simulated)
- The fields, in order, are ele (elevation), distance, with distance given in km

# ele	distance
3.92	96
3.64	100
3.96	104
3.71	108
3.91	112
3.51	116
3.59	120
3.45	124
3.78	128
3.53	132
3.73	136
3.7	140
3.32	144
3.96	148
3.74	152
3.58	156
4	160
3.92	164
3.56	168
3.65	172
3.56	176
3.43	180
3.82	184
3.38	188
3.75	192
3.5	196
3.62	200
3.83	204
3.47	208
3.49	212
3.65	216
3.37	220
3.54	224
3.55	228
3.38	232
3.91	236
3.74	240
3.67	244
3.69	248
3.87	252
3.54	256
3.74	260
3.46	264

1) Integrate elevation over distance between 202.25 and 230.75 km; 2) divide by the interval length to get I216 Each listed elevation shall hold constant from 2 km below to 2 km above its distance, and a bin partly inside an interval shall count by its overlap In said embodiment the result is 3.55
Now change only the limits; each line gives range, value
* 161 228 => 3.6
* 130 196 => 3.66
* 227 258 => 3.67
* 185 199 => 3.57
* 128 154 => 3.67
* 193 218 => 3.6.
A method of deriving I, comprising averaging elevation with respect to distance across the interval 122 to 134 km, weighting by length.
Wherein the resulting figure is 3.59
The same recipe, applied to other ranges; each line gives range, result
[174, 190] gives 3.55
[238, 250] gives 3.7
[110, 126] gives 3.62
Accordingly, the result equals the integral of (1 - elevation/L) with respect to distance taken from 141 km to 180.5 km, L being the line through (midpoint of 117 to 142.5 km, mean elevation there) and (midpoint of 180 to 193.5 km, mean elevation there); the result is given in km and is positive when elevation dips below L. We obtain -0.7 km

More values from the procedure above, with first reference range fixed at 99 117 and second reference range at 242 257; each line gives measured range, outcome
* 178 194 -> 0.58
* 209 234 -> 1.48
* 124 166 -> 0.40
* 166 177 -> 0.42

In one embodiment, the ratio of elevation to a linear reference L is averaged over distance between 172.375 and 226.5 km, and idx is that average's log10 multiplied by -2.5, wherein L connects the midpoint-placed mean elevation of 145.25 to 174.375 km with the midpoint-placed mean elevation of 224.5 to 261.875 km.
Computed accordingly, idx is 0.04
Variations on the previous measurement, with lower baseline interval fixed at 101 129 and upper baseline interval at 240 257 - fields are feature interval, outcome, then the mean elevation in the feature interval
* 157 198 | 0.01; 3.66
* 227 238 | 0.03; 3.62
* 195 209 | 0.02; 3.62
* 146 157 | -0.02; 3.78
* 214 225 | 0.06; 3.52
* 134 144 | 0.02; 3.64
